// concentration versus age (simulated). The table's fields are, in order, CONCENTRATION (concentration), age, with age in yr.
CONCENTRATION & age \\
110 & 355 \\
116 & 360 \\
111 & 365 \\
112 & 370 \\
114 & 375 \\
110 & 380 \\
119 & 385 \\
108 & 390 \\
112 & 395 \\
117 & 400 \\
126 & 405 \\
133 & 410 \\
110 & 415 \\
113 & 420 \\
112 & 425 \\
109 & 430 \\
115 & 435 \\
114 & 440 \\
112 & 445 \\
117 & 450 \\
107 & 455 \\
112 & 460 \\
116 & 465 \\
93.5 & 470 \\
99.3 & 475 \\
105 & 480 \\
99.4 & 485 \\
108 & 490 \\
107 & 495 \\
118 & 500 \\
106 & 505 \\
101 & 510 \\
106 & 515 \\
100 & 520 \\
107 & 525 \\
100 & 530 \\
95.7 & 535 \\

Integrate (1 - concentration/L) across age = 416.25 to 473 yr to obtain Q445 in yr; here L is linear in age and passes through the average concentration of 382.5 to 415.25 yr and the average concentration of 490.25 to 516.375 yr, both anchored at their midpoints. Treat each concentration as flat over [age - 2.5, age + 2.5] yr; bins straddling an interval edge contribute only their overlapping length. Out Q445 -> 1.4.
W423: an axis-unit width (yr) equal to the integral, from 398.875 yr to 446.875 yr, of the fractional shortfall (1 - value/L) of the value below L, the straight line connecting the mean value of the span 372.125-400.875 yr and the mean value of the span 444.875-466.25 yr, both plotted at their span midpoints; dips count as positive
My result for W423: -1.4 yr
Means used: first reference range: 113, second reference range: 113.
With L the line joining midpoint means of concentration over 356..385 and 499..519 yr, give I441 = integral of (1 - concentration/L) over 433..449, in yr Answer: -0.6 yr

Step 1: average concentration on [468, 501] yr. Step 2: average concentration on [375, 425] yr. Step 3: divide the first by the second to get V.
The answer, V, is 0.89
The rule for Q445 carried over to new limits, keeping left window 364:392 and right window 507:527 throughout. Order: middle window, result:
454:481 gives 0.3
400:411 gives -1.5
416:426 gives -0.2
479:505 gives -0.6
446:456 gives -0.5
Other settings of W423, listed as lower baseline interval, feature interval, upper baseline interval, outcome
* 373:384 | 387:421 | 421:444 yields -1.4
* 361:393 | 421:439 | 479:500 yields -0.4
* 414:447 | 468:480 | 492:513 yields 1.2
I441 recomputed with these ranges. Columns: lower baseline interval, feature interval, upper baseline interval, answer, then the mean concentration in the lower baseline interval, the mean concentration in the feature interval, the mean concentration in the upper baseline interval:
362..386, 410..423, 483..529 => -0.6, 113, 116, 106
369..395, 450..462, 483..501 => -0.2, 113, 111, 108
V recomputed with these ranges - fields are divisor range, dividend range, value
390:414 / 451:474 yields 0.90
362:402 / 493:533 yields 0.93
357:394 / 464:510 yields 0.93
